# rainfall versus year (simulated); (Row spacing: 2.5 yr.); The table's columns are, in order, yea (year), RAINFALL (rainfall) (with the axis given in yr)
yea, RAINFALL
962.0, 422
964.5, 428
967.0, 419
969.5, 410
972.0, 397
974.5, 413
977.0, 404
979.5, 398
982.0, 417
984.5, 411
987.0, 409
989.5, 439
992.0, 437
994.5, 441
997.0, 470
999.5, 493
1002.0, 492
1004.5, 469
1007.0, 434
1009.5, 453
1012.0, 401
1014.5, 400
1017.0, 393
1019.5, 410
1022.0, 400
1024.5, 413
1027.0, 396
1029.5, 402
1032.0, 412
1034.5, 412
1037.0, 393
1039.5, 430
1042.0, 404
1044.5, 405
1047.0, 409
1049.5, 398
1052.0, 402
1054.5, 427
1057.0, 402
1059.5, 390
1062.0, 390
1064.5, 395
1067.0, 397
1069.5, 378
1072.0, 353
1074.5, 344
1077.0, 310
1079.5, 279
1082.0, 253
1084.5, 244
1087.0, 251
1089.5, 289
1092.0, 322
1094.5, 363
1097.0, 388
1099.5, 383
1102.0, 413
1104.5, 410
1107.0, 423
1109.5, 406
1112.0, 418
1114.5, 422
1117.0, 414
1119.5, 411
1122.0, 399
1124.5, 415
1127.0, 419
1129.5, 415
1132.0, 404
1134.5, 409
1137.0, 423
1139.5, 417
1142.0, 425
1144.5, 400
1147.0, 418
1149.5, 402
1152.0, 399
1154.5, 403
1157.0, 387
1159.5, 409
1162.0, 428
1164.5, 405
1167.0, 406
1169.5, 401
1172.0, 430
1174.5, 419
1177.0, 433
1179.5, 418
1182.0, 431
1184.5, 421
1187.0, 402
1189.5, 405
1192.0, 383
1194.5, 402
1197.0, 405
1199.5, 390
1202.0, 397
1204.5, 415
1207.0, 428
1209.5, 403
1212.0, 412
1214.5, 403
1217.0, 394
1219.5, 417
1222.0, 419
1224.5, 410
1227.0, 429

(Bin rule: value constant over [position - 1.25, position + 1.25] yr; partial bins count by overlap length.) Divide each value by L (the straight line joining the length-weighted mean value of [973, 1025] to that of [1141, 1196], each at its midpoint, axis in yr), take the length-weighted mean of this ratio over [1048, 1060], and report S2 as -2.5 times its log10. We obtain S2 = 0.05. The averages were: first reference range 428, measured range 405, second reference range 410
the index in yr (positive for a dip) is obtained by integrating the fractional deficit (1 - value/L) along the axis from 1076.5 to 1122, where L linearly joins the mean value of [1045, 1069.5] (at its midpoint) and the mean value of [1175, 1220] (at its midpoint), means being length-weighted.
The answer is 5.1 yr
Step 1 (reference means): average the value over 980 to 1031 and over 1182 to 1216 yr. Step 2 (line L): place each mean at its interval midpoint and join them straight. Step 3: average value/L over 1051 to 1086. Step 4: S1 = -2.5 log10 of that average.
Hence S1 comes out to 0.19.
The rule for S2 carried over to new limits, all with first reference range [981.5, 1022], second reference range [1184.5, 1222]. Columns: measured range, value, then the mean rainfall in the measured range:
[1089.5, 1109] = 0.108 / 381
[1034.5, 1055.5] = 0.052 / 408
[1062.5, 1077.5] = 0.159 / 367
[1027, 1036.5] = 0.064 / 406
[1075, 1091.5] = 0.461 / 277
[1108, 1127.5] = 0.013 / 413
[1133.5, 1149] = -0.002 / 415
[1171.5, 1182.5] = -0.043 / 426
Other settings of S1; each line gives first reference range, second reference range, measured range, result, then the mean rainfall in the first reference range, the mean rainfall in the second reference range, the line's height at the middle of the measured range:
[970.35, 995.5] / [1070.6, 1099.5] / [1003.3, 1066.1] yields -0.13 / 416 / 312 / 364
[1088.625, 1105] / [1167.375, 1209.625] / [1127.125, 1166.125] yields -0.05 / 367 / 411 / 391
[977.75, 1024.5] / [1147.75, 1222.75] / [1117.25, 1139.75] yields 0.01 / 431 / 409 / 416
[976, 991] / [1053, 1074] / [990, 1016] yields -0.10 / 414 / 390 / 408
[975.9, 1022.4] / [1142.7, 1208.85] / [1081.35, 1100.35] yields 0.32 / 431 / 409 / 420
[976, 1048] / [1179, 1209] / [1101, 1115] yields 0.00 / 422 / 408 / 415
